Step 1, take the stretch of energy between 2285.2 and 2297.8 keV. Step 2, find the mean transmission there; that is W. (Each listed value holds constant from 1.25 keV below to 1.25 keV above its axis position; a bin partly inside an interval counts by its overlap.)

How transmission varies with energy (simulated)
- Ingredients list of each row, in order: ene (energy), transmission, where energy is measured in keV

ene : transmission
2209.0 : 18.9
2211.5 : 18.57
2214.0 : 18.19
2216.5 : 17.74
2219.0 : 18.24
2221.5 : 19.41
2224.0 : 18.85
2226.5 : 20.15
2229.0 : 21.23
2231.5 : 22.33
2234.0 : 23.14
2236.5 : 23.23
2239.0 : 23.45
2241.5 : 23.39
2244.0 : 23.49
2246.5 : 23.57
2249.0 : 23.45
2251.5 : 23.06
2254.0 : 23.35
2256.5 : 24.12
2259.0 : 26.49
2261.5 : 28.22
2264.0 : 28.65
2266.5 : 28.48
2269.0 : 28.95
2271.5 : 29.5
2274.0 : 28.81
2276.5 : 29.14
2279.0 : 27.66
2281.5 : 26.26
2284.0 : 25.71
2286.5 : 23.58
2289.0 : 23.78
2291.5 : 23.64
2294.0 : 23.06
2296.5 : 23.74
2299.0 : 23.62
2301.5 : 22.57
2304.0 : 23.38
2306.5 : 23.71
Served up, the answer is 23.6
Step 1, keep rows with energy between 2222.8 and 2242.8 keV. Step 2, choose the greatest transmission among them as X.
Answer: 23.45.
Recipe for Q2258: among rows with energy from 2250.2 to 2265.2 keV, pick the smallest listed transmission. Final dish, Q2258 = 23.06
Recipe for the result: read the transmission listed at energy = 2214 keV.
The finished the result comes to 18.19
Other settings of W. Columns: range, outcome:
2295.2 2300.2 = 23.7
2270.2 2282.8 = 28.3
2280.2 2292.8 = 24.6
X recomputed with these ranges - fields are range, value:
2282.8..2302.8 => 25.71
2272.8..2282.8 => 29.14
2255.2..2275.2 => 29.5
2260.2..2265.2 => 28.65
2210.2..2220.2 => 18.57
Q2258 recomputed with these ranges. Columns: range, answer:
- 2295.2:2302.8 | 22.57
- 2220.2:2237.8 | 18.85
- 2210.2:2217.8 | 17.74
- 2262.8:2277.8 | 28.48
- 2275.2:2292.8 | 23.58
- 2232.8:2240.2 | 23.14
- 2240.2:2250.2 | 23.39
